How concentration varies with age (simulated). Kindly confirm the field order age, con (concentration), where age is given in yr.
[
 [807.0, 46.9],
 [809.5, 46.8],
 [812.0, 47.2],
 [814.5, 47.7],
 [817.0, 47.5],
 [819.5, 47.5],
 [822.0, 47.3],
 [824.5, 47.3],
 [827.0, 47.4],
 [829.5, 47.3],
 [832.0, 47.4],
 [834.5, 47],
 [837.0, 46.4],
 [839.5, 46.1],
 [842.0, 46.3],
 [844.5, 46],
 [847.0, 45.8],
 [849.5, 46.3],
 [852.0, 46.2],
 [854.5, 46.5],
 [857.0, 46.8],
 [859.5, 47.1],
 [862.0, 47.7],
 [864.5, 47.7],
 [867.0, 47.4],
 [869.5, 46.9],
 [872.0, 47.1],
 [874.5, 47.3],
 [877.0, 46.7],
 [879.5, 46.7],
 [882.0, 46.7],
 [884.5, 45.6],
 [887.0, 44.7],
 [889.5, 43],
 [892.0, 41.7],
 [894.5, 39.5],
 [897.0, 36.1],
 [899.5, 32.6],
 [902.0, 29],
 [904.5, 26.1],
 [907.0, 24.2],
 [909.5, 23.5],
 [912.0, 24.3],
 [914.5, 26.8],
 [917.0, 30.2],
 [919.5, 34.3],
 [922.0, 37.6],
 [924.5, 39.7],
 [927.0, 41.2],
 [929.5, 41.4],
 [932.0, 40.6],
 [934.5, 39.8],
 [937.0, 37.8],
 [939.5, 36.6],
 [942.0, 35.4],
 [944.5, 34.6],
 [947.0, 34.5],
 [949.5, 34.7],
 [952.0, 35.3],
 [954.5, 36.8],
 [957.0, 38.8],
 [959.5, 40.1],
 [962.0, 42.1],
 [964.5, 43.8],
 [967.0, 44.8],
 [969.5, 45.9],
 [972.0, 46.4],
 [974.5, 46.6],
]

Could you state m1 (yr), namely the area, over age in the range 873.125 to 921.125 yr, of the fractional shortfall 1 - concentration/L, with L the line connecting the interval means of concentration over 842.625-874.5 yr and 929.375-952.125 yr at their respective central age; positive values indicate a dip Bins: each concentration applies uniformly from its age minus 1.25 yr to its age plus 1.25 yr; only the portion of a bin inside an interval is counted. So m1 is 7.0 yr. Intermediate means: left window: 46.8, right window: 36.9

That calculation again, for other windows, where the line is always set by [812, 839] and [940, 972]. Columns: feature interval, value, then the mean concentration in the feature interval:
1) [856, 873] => -0.9 yr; 47.3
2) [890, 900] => 1.1 yr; 38.3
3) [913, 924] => 2.4 yr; 32.6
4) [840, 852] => 0.0 yr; 46.1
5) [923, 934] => 0.1 yr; 40.6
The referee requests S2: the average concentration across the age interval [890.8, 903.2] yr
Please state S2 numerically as 35.8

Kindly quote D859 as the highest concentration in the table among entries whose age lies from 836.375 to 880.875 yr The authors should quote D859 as 47.7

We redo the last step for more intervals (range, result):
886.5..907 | 44.7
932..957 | 40.6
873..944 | 47.3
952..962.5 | 42.1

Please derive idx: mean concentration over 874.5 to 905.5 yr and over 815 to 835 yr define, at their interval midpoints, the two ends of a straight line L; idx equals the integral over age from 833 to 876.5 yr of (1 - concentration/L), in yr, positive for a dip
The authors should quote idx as -2.6 yr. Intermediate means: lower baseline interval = 47.4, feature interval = 46.7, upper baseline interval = 40.3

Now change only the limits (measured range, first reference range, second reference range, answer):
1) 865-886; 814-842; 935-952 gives -2.2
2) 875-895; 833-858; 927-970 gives -0.5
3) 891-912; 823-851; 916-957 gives 4.9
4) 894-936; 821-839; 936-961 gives 6.5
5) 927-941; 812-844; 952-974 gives 1.2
